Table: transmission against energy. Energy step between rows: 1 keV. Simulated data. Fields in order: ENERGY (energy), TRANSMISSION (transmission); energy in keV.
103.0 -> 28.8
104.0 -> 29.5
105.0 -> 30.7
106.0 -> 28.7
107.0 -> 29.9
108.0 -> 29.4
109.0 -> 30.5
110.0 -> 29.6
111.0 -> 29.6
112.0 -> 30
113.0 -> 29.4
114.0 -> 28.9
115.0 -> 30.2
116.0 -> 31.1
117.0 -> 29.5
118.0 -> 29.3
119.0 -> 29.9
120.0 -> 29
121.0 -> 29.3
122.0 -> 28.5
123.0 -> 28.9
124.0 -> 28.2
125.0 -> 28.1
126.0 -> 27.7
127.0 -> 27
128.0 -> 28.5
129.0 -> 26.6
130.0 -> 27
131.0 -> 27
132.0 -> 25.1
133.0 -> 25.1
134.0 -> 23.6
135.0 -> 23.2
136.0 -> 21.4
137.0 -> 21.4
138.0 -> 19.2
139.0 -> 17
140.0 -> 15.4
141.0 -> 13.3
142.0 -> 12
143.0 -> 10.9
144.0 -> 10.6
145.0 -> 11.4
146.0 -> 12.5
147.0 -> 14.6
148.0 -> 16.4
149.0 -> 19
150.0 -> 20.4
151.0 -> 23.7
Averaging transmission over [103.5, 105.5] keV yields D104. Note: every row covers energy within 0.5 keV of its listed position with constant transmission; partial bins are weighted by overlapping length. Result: 30.1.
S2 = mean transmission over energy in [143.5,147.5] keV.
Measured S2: 12.3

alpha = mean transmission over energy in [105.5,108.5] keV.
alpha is 29.3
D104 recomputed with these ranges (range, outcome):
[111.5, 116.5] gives 29.9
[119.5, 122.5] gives 28.9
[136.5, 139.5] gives 19.2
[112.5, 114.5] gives 29.1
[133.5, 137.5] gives 22.4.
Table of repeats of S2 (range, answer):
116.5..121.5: 29.4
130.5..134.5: 25.2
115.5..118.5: 30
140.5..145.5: 11.6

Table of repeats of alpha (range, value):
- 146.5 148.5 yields 15.5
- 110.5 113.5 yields 29.7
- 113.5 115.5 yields 29.5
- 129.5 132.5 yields 26.4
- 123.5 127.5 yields 27.8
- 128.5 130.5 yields 26.8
